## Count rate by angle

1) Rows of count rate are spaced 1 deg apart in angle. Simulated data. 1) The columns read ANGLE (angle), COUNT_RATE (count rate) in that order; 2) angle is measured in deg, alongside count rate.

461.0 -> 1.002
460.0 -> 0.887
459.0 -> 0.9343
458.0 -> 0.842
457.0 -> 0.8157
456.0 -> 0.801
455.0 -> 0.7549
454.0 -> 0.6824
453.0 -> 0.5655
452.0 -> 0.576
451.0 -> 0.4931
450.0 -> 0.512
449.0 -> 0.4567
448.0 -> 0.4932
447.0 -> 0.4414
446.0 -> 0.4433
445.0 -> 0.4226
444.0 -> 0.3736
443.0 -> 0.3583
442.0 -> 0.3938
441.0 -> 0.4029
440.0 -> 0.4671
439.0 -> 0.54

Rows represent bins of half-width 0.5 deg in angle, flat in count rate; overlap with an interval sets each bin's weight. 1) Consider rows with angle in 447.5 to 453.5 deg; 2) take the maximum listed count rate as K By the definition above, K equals 0.576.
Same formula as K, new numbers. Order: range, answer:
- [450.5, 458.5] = 0.842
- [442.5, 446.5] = 0.4433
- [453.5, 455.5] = 0.7549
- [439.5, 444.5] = 0.4671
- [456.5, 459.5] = 0.9343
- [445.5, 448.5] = 0.4932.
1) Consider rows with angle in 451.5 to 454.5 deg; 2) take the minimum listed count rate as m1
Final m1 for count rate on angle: 0.5655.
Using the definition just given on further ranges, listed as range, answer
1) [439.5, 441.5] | 0.4029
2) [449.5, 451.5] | 0.4931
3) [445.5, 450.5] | 0.4414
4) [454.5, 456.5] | 0.7549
